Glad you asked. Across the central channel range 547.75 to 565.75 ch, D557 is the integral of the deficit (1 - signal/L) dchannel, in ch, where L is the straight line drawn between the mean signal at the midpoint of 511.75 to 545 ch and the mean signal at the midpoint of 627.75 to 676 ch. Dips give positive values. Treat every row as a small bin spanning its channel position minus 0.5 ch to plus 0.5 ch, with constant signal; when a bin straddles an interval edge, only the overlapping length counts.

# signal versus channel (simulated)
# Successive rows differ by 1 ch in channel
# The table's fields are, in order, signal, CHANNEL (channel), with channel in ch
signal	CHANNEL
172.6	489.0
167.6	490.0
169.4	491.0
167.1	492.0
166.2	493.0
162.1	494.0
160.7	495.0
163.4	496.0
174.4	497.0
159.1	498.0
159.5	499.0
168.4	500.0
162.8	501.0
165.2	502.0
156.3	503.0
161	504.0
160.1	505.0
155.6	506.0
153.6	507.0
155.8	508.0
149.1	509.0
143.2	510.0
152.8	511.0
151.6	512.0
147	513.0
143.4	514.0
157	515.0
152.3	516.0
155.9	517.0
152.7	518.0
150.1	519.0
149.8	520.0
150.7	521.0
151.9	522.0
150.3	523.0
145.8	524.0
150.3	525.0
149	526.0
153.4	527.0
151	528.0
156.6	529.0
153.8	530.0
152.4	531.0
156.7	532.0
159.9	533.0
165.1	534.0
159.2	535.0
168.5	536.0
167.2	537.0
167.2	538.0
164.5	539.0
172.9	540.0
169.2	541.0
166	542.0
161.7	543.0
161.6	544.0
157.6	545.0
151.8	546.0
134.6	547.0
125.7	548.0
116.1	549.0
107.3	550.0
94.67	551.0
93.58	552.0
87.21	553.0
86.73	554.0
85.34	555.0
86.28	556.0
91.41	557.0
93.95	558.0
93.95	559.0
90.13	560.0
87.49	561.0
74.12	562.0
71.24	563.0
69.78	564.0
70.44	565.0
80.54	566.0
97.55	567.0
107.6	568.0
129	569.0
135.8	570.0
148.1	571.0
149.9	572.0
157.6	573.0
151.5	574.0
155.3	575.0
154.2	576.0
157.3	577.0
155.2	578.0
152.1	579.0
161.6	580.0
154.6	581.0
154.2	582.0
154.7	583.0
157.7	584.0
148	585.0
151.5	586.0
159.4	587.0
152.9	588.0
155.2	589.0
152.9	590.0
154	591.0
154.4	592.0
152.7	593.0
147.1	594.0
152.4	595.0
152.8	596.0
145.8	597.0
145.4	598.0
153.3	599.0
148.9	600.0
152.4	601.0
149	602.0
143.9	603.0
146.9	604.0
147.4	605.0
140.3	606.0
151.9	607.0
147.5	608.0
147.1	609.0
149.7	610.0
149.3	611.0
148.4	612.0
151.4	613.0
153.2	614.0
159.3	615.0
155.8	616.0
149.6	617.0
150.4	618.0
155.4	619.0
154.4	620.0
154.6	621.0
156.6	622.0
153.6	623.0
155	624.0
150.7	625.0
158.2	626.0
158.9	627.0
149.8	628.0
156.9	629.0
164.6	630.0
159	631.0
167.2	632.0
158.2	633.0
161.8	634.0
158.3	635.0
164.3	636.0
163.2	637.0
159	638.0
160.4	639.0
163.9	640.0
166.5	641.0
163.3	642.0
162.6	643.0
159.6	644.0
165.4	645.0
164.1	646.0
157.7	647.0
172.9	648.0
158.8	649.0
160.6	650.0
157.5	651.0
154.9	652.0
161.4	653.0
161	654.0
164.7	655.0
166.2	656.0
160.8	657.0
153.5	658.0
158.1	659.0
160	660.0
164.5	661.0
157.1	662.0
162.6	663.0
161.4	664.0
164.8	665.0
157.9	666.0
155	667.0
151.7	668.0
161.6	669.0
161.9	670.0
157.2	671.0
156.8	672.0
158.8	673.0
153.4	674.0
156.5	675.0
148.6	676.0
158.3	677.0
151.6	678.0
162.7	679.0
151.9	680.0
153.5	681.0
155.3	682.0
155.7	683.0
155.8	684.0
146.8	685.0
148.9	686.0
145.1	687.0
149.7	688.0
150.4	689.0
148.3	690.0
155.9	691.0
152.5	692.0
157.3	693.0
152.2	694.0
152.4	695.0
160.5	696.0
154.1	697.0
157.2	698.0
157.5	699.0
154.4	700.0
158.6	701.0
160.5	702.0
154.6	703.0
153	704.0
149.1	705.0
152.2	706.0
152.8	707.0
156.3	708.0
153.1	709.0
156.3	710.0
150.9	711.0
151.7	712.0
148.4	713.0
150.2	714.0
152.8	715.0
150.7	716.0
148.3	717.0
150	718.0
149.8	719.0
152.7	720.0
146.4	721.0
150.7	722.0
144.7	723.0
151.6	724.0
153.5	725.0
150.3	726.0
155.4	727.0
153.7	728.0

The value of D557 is 7.7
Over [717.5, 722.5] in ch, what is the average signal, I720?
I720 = 150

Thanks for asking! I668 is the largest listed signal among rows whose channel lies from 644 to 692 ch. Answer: 172.9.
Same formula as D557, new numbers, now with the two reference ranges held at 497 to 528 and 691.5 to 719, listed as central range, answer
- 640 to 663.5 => -1.2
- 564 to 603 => 2.5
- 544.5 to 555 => 2.7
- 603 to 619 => 0.4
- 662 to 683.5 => -0.5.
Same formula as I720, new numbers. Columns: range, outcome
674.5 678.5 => 154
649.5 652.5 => 158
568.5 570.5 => 132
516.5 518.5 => 154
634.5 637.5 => 162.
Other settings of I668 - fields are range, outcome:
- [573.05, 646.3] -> 167.2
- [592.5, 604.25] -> 153.3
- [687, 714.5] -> 160.5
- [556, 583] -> 161.6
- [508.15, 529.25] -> 157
